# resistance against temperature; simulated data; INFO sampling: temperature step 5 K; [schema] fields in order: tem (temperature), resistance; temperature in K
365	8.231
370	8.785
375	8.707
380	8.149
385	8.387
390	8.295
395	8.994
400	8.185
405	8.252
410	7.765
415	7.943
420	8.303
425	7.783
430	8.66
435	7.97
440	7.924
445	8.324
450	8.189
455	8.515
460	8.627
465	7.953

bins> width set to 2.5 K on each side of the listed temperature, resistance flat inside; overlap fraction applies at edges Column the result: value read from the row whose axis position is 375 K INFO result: 8.707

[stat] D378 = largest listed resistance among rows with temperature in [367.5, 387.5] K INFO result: 8.785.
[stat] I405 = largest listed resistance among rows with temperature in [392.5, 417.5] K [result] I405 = 8.994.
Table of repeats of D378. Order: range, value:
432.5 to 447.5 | 8.324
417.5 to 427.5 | 8.303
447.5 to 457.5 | 8.515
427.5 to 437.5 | 8.66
